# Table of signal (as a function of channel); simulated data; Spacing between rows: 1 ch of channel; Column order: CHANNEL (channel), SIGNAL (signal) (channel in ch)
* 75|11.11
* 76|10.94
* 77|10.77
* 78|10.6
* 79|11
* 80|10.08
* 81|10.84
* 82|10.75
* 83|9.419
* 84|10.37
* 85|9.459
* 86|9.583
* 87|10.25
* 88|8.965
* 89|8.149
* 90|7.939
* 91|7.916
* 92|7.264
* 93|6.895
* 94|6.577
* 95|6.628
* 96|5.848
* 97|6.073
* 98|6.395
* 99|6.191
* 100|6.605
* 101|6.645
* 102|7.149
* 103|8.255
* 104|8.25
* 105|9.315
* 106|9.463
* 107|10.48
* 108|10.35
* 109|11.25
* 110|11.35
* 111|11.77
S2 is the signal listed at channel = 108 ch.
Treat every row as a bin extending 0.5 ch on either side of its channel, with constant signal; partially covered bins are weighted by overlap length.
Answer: 10.35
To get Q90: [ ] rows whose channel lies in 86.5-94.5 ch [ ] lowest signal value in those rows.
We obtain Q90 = 6.577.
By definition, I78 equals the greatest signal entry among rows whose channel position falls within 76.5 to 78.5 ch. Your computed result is 10.77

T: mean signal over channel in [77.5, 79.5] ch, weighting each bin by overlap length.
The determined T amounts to 10.8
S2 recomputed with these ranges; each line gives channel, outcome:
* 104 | 8.25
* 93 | 6.895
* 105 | 9.315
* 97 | 6.073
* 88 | 8.965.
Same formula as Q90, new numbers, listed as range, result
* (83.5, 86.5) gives 9.459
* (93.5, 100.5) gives 5.848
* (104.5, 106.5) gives 9.315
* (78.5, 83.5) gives 9.419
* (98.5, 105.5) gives 6.191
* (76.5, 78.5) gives 10.6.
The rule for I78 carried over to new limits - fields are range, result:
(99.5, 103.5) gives 8.255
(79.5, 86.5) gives 10.84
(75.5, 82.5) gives 11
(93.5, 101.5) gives 6.645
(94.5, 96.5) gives 6.628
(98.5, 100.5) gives 6.605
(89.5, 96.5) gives 7.939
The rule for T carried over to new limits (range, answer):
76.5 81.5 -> 10.7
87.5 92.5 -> 8.05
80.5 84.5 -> 10.3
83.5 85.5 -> 9.91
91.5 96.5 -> 6.64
